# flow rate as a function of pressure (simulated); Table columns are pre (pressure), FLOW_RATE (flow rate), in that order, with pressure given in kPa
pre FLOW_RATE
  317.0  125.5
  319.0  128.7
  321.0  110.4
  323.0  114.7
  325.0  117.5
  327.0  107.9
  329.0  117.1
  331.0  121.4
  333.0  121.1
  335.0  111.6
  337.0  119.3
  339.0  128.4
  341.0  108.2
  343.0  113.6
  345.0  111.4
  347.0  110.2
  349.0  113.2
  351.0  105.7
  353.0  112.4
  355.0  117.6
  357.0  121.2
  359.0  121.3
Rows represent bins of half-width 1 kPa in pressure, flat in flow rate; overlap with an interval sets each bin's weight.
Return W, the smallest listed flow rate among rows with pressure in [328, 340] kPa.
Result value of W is 111.6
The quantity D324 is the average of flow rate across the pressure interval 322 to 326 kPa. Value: 116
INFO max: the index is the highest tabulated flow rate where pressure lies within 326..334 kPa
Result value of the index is 121.4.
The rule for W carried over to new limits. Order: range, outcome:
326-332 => 107.9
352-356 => 112.4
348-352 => 105.7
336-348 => 108.2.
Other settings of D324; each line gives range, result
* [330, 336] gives 118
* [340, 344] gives 111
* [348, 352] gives 109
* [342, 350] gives 112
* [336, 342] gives 119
